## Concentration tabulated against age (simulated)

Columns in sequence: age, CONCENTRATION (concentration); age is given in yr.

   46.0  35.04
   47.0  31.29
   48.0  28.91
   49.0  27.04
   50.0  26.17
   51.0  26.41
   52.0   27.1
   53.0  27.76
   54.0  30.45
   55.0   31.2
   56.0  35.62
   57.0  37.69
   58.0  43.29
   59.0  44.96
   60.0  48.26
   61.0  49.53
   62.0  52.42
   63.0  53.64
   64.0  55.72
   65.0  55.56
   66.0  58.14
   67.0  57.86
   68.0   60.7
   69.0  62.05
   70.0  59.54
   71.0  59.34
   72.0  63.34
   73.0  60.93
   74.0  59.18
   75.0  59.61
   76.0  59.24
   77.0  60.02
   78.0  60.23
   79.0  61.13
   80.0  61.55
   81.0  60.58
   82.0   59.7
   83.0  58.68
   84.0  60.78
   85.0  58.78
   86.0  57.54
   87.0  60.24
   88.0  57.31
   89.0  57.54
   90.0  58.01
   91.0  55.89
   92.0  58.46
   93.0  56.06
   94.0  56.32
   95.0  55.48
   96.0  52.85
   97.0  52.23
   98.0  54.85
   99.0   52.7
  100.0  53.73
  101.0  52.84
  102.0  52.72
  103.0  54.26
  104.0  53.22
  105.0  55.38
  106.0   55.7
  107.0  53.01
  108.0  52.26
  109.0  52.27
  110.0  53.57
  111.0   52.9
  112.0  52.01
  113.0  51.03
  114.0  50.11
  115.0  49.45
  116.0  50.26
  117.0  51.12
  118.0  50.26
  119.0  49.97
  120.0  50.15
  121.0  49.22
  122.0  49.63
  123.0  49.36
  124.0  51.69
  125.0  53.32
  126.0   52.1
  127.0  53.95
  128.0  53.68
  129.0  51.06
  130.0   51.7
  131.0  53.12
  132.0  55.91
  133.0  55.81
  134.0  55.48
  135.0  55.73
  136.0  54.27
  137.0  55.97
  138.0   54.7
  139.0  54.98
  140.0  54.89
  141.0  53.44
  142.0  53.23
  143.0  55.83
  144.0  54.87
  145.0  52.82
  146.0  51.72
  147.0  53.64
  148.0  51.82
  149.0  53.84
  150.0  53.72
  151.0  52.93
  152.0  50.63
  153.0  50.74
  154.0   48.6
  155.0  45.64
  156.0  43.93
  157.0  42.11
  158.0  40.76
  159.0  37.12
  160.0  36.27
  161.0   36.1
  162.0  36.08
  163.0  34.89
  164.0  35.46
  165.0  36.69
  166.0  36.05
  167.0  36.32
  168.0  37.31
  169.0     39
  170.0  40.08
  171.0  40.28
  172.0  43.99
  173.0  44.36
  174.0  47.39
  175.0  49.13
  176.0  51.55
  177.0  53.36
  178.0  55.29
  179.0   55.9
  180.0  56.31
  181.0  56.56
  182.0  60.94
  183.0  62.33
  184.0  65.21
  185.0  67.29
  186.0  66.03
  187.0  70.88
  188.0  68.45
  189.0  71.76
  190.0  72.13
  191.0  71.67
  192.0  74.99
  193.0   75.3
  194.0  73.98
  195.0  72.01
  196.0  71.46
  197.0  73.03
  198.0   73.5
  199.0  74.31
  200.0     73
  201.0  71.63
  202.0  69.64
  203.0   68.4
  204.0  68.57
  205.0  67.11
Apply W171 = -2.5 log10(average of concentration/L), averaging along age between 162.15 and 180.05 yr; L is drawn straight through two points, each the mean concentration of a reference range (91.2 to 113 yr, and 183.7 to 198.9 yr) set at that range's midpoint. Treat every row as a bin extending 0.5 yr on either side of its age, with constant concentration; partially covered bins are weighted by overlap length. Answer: 0.47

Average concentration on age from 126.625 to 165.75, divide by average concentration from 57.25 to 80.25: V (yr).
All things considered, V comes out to 0.9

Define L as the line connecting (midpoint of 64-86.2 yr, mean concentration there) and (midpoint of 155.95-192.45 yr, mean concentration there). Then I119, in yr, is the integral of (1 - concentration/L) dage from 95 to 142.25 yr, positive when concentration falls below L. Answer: 2.4 yr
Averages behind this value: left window 59.7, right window 50.7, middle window 52.8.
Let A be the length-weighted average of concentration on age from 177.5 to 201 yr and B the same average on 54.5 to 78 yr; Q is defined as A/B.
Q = 1.3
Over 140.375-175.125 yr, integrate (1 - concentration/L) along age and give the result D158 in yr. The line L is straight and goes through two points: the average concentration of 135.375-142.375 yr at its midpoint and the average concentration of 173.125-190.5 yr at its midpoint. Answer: 7.2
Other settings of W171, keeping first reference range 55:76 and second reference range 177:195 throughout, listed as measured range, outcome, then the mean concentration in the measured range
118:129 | 0.16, 51.2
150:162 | 0.38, 44.1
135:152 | 0.14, 53.9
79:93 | -0.06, 58.8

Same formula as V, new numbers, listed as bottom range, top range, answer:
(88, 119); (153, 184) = 0.84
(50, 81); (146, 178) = 0.87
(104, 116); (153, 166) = 0.76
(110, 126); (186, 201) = 1.42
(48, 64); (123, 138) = 1.42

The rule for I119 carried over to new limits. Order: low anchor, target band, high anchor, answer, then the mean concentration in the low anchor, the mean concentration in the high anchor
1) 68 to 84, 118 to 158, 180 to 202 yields 8.1 yr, 60.4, 69.5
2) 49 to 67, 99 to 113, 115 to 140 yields -1.2 yr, 41.5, 52.6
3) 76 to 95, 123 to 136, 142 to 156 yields 0.1 yr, 58.7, 51.8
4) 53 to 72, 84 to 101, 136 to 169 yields -2.6 yr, 49.6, 46.7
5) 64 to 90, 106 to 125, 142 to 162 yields 0.8 yr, 59.5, 47.9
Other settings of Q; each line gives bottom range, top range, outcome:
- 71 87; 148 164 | 0.74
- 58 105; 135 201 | 0.96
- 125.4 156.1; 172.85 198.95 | 1.21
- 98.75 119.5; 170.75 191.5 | 1.12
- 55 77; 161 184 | 0.86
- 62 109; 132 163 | 0.87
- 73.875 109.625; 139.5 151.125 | 0.95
